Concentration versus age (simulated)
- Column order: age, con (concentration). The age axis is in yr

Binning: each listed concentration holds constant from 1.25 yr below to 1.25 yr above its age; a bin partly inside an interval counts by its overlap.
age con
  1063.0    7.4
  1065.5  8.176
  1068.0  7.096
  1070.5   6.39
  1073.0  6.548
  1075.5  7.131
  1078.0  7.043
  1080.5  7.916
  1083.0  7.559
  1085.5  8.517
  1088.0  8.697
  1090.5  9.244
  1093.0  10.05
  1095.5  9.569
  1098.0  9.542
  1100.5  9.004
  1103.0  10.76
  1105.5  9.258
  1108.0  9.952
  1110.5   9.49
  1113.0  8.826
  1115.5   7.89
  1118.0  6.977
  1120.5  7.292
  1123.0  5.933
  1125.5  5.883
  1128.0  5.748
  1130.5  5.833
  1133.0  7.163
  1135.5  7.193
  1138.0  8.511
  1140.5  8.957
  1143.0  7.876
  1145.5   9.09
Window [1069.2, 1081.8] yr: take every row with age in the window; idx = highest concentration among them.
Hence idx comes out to 7.916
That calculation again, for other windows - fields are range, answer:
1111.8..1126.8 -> 8.826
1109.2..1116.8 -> 9.49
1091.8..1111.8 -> 10.76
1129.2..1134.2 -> 7.163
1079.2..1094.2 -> 10.05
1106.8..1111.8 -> 9.952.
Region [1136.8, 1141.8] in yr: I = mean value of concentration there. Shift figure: 8.73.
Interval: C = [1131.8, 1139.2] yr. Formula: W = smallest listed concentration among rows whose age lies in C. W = 7.163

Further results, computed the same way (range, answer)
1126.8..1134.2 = 5.748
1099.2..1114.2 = 8.826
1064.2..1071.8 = 6.39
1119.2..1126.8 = 5.883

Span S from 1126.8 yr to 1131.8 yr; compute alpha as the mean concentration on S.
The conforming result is 5.8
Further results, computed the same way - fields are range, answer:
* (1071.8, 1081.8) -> 7.16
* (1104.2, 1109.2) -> 9.61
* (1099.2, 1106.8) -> 9.67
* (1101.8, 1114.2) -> 9.66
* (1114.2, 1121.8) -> 7.39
